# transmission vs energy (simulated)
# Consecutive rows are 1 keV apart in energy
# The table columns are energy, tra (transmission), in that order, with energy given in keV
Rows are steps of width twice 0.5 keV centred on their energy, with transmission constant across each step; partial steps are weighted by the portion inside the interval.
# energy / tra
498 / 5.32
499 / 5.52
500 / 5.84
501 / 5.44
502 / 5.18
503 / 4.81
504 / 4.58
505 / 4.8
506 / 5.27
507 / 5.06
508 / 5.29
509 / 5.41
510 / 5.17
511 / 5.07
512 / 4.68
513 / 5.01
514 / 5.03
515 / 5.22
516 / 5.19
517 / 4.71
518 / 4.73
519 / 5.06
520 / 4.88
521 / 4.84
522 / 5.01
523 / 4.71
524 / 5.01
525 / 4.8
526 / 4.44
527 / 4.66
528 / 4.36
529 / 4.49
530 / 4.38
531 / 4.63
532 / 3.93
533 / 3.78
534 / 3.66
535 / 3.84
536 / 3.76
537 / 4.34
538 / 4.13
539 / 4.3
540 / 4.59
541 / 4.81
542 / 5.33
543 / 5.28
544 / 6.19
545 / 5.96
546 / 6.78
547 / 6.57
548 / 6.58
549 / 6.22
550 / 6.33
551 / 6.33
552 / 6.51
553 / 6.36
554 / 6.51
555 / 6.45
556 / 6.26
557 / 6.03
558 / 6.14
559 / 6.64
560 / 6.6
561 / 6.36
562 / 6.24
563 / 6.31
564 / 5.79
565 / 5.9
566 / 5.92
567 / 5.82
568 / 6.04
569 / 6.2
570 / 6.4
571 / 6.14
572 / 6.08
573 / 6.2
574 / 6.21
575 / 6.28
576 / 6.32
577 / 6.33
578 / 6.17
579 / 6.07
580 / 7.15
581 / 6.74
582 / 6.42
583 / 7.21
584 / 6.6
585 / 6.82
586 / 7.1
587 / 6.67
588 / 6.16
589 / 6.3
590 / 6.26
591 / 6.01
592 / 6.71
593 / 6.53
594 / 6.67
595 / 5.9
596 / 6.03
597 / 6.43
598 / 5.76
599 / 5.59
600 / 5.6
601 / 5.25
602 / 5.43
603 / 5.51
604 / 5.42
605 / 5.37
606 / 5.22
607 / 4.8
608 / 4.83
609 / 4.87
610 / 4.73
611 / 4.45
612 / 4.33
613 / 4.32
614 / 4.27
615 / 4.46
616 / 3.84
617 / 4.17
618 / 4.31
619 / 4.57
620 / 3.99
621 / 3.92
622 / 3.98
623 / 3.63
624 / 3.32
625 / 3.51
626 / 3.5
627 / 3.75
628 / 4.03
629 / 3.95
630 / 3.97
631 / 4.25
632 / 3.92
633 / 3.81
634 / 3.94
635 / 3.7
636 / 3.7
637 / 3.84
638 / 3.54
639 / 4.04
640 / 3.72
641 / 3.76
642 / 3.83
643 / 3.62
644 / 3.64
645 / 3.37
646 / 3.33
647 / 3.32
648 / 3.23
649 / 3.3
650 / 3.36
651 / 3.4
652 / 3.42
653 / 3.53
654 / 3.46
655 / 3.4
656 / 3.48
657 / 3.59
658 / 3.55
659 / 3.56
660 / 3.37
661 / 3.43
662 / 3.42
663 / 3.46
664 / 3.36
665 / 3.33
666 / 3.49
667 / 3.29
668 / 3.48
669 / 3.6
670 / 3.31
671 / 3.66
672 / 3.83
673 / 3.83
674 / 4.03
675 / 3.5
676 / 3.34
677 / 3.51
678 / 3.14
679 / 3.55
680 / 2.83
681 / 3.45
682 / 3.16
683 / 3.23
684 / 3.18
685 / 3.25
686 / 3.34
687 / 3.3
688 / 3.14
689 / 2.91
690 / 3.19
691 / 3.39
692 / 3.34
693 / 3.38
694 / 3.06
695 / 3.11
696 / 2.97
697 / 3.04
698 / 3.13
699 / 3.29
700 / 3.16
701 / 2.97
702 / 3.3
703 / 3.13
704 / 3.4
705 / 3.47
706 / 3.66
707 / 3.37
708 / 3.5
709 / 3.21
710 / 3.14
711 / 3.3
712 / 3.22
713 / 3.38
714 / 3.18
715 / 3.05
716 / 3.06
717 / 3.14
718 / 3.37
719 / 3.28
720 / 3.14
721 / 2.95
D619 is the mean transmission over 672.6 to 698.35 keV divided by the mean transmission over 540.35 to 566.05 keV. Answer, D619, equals 0.53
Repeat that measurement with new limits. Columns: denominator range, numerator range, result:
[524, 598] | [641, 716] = 0.58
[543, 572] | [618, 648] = 0.60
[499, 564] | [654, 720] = 0.63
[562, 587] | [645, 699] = 0.53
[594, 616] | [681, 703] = 0.62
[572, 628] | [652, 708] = 0.62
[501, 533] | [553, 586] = 1.31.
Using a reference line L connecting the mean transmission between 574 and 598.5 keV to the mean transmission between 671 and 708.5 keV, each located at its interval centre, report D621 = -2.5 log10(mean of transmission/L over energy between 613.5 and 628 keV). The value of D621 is 0.34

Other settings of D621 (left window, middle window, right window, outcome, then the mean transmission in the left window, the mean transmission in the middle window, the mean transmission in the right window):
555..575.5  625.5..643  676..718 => 0.21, 6.18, 3.83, 3.24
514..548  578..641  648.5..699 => -0.23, 4.83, 5.01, 3.37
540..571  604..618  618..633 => -0.06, 6.14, 4.61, 3.89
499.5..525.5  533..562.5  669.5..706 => -0.21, 5.03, 5.66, 3.31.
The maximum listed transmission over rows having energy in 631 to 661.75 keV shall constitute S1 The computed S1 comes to 4.25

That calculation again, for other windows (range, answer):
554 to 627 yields 7.21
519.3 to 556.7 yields 6.78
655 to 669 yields 3.6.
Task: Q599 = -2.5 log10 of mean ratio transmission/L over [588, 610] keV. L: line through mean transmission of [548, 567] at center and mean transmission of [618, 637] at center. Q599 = -0.18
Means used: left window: 6.27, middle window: 5.72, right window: 3.87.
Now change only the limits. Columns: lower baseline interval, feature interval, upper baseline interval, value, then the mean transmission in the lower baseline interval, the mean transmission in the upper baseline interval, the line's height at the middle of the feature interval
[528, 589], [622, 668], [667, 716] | 0.17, 5.85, 3.31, 4.2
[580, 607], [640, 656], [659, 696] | 0.24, 6.14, 3.36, 4.34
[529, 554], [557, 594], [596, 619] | -0.24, 5.2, 4.97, 5.08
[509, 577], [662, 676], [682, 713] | 0.03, 5.45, 3.24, 3.64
